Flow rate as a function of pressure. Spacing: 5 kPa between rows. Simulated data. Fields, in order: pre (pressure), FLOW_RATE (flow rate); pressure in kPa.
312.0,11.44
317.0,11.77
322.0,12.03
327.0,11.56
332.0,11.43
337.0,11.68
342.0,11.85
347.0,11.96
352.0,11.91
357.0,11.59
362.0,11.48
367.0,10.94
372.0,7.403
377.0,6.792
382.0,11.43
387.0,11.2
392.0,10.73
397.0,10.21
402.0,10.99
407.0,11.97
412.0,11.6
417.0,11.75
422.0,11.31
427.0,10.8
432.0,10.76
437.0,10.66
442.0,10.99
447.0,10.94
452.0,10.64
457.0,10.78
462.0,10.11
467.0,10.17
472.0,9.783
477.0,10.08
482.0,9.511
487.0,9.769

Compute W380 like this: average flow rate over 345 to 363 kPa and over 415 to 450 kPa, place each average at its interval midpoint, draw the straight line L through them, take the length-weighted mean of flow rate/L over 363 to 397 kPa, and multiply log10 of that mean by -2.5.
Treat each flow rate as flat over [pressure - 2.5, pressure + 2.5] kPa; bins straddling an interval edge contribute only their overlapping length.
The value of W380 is 0.17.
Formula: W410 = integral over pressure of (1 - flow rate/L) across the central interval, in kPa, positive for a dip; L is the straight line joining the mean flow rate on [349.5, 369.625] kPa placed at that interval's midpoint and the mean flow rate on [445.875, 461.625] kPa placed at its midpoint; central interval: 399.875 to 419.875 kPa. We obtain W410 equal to -0.98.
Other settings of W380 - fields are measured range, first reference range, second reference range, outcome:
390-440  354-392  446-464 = -0.069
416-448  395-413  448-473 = -0.022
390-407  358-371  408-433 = 0.028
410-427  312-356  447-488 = -0.068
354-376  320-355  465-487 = 0.127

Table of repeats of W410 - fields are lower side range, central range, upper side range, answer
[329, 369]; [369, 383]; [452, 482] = 3.7 kPa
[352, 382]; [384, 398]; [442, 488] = -1.0 kPa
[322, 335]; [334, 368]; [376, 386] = -2.7 kPa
